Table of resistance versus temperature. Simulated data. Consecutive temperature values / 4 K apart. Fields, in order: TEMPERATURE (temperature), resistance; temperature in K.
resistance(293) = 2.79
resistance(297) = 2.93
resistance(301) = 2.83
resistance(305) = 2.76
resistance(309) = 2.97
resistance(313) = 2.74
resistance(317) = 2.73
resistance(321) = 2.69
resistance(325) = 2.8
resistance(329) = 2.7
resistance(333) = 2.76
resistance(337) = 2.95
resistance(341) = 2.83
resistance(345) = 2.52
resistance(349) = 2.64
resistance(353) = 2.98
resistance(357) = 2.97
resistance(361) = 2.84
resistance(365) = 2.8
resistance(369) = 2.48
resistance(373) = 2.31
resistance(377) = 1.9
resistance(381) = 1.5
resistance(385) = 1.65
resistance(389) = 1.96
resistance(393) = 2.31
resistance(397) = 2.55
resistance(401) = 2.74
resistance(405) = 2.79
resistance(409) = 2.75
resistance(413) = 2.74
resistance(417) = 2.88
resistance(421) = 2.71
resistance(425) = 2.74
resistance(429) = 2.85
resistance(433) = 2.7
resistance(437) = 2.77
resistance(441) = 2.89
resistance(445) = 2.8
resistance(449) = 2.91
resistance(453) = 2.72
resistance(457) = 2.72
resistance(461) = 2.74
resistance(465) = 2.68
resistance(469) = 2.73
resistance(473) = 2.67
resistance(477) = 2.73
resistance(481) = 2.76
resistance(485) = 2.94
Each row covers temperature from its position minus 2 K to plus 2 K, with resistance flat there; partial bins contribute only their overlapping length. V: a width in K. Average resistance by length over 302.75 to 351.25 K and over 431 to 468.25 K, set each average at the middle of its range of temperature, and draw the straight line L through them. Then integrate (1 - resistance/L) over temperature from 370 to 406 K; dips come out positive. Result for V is 7.6 K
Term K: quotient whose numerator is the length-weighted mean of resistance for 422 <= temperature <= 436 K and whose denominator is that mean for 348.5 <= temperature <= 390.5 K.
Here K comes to 1.17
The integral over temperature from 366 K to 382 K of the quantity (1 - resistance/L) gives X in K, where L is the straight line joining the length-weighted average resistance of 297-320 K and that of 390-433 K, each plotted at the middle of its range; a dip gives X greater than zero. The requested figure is 3.5 K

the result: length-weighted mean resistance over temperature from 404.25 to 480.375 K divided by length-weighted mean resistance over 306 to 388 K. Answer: 1.1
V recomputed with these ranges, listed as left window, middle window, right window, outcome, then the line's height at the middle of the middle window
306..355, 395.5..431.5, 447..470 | 0.10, 2.76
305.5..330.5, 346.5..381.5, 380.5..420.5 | 0.73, 2.58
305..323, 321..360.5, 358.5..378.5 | -2.31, 2.64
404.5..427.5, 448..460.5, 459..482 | -0.16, 2.73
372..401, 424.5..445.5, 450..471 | -2.49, 2.5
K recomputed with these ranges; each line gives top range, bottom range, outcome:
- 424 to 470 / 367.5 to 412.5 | 1.22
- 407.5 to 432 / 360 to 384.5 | 1.24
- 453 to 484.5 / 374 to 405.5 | 1.27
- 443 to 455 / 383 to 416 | 1.15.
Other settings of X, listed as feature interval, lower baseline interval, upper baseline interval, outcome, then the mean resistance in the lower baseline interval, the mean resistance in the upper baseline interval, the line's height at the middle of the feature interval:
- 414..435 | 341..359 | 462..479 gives -0.3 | 2.78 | 2.7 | 2.73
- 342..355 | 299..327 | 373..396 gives -2.0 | 2.79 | 1.93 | 2.36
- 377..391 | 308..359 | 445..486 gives 5.3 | 2.79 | 2.76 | 2.78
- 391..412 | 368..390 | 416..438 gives -2.7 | 1.94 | 2.77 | 2.33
